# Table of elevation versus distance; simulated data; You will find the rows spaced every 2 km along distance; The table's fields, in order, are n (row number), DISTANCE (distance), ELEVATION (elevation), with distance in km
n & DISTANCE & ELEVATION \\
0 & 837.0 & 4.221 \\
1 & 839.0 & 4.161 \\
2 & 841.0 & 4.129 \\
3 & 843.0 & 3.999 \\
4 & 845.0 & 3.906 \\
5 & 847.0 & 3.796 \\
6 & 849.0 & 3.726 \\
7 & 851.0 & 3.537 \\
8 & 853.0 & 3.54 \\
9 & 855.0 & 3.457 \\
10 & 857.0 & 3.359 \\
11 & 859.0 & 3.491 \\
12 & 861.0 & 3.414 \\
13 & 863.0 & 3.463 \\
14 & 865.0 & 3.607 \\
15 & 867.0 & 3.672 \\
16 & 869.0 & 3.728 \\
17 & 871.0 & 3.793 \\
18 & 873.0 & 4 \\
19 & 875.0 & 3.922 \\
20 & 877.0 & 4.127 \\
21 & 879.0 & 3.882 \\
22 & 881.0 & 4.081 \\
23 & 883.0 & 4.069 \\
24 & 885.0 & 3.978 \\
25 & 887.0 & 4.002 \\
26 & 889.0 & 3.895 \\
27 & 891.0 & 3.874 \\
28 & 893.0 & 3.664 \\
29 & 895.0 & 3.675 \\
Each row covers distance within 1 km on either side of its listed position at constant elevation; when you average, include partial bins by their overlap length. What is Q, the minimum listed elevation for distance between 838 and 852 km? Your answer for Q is 3.537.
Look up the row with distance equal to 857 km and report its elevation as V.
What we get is 3.359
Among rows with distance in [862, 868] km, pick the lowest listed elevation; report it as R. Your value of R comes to 3.463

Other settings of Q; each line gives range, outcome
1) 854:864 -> 3.359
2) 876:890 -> 3.882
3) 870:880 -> 3.793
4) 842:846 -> 3.906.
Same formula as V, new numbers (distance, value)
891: 3.874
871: 3.793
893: 3.664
